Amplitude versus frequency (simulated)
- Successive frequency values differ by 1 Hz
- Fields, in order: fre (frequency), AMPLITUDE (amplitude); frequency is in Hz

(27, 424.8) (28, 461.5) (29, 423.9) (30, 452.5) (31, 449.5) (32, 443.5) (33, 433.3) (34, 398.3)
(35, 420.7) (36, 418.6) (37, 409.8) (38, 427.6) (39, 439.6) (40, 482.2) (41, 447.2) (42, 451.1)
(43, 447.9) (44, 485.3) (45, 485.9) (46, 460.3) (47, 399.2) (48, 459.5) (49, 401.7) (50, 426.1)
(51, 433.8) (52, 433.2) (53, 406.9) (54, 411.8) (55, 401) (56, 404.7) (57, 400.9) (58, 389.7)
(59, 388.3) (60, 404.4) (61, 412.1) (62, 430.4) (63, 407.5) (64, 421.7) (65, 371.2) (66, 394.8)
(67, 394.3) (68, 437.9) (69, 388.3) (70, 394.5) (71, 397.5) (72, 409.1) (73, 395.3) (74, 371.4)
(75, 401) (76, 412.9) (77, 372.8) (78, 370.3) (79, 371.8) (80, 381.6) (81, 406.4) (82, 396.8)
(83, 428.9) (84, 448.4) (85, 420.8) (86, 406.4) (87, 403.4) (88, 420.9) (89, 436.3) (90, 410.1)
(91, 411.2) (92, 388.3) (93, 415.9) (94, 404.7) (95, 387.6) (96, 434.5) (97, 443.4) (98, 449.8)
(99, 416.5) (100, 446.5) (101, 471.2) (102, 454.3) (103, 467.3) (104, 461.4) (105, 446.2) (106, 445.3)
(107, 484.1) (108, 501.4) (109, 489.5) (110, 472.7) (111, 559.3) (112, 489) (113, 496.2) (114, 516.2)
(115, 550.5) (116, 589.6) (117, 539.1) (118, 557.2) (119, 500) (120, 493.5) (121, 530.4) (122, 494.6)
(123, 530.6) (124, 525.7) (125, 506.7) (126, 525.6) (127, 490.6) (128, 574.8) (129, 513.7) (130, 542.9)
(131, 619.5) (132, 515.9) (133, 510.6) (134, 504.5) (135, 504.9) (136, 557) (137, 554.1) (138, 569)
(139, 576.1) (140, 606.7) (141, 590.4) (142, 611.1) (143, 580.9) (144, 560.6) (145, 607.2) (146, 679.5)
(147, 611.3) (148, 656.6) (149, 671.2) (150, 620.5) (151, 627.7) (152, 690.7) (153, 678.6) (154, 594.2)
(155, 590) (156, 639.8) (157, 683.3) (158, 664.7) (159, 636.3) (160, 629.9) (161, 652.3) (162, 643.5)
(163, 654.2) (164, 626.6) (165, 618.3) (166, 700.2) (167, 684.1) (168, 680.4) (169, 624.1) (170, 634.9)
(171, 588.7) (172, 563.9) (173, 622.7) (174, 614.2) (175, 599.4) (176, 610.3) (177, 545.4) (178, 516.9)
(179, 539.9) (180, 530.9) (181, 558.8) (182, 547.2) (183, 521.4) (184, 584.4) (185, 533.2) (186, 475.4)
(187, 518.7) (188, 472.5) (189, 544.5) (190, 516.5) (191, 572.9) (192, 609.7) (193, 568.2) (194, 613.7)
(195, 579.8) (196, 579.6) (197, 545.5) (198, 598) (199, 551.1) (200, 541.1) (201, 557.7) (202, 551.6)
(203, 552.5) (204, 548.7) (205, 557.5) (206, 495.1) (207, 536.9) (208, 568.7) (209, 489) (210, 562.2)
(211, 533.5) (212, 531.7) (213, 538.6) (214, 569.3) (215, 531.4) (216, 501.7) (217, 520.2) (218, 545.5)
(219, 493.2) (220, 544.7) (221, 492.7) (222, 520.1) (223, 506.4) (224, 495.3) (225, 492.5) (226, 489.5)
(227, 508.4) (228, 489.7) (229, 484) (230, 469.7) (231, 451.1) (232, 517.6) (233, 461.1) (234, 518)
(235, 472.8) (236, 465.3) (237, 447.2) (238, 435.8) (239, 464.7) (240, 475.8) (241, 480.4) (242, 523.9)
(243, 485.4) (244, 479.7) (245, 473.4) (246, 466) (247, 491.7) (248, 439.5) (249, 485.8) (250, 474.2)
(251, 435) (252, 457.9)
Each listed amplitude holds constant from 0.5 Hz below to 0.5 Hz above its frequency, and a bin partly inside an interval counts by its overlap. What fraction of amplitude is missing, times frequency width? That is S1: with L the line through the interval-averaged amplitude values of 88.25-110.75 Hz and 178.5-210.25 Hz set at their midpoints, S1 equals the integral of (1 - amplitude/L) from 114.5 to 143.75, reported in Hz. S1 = -4.2 Hz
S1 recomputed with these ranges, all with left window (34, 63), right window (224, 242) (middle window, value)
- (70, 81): 1.1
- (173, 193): -3.7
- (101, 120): -2.4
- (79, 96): 1.1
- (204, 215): -1.5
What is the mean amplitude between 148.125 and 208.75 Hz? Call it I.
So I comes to 590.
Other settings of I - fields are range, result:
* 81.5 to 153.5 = 512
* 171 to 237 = 534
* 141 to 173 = 635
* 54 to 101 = 407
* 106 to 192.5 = 573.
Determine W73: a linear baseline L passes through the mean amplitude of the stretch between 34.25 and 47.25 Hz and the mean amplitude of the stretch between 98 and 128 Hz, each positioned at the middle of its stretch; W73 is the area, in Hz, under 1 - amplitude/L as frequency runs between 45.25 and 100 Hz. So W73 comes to 6.8 Hz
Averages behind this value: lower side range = 444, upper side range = 499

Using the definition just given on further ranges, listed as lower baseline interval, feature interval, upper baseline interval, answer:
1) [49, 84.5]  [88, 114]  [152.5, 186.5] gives 1.1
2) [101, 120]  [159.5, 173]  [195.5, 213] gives -2.8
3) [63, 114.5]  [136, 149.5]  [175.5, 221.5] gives -3.3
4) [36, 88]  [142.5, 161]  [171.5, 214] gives -4.6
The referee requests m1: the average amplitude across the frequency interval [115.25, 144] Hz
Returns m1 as 544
